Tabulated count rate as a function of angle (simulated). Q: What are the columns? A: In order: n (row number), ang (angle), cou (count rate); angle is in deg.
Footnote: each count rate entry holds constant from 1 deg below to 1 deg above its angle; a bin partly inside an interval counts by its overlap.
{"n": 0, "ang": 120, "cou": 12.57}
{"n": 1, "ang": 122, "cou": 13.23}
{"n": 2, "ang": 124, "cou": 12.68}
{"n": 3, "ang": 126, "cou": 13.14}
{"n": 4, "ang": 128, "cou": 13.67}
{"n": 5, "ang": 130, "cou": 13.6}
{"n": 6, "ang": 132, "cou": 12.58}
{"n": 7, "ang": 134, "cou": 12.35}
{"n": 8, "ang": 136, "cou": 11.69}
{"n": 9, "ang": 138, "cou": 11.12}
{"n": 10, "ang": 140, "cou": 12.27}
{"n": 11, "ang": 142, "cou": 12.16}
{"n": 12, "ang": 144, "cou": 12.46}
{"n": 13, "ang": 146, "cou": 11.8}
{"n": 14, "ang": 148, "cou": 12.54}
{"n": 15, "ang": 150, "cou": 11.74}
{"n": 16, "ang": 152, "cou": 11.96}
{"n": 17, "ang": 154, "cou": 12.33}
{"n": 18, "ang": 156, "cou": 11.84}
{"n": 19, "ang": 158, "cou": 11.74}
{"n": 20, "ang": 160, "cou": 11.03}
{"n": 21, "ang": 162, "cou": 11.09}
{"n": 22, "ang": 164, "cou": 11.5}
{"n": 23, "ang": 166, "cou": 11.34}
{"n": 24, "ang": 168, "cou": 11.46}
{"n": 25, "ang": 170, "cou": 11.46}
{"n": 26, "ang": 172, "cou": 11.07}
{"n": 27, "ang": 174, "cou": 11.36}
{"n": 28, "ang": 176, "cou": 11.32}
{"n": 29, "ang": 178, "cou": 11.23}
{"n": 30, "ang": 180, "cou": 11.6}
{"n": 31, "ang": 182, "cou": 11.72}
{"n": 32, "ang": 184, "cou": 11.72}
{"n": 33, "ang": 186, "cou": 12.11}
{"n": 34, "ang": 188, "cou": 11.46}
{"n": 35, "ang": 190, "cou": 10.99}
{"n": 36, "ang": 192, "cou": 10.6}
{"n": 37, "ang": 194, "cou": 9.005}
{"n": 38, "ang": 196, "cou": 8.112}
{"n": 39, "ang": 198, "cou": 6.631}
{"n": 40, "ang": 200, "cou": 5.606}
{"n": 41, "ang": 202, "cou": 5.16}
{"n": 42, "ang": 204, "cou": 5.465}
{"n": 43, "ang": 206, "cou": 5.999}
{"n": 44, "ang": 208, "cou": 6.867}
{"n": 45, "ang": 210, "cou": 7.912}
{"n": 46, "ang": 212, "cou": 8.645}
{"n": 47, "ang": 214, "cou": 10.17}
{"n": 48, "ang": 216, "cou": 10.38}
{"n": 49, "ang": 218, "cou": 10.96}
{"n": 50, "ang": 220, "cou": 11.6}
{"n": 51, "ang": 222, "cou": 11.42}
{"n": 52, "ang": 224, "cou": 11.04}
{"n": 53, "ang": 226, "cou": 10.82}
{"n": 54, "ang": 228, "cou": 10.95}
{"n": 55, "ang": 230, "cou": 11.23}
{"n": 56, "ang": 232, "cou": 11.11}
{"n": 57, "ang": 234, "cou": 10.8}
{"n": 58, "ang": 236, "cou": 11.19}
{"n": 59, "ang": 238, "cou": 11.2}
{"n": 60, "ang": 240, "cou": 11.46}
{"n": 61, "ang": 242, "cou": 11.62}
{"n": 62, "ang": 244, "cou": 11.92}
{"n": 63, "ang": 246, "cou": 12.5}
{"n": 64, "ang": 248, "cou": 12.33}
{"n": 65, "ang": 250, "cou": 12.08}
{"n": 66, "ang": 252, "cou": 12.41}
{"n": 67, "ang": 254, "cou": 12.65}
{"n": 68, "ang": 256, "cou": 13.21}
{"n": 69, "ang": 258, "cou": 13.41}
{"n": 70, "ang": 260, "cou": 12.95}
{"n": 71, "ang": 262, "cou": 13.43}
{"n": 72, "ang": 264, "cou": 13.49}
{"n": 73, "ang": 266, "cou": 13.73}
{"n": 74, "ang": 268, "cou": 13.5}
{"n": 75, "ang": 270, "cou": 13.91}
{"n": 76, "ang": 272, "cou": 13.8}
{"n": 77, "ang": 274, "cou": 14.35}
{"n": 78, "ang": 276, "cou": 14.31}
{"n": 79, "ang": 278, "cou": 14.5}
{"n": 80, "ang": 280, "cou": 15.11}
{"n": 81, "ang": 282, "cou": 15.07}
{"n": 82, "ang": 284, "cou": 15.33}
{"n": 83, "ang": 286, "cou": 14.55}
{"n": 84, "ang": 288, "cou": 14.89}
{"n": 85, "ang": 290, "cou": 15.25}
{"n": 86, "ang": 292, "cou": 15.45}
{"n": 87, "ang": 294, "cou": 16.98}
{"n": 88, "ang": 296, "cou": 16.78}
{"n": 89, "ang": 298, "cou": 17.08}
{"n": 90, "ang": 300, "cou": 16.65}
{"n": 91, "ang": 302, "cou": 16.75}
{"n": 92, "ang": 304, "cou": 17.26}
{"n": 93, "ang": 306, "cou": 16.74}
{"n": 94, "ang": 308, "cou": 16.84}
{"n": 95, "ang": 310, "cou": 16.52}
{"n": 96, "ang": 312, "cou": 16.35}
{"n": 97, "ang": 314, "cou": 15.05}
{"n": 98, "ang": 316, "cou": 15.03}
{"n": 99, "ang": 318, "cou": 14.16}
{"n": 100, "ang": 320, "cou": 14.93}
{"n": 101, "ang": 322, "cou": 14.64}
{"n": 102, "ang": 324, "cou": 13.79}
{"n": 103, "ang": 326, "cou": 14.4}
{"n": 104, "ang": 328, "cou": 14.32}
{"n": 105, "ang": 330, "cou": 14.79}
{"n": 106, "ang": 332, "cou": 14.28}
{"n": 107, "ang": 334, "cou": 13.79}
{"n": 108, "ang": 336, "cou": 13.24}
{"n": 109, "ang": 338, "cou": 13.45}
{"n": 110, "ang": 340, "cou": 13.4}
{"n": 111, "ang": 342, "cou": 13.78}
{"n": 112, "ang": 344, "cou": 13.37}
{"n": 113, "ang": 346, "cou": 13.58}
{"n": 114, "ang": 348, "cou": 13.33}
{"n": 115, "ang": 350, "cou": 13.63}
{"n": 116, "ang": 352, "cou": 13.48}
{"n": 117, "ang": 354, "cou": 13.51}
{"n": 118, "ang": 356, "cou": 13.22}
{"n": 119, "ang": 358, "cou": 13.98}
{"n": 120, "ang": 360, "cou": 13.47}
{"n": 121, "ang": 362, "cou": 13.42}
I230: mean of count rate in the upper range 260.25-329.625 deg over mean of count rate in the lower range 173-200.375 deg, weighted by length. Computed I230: 1.46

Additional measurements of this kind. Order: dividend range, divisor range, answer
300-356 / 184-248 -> 1.48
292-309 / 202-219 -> 2.07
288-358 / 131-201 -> 1.33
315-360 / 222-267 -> 1.15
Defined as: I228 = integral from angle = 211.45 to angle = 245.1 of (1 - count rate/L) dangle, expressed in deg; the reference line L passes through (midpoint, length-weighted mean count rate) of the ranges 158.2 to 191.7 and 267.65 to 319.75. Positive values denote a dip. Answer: 5.7 deg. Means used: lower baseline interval 11.4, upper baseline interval 15.5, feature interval 11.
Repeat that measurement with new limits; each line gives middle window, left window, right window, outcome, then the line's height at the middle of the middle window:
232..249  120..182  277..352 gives 2.5 deg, 13.6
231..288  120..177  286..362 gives 2.9 deg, 13.8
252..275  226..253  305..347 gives -1.9 deg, 12.4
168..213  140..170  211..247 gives 8.1 deg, 11.4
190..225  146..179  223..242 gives 8.2 deg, 11.3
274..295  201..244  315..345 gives -4.8 deg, 12.3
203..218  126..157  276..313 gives 6.3 deg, 14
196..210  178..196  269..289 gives 6.5 deg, 11.6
